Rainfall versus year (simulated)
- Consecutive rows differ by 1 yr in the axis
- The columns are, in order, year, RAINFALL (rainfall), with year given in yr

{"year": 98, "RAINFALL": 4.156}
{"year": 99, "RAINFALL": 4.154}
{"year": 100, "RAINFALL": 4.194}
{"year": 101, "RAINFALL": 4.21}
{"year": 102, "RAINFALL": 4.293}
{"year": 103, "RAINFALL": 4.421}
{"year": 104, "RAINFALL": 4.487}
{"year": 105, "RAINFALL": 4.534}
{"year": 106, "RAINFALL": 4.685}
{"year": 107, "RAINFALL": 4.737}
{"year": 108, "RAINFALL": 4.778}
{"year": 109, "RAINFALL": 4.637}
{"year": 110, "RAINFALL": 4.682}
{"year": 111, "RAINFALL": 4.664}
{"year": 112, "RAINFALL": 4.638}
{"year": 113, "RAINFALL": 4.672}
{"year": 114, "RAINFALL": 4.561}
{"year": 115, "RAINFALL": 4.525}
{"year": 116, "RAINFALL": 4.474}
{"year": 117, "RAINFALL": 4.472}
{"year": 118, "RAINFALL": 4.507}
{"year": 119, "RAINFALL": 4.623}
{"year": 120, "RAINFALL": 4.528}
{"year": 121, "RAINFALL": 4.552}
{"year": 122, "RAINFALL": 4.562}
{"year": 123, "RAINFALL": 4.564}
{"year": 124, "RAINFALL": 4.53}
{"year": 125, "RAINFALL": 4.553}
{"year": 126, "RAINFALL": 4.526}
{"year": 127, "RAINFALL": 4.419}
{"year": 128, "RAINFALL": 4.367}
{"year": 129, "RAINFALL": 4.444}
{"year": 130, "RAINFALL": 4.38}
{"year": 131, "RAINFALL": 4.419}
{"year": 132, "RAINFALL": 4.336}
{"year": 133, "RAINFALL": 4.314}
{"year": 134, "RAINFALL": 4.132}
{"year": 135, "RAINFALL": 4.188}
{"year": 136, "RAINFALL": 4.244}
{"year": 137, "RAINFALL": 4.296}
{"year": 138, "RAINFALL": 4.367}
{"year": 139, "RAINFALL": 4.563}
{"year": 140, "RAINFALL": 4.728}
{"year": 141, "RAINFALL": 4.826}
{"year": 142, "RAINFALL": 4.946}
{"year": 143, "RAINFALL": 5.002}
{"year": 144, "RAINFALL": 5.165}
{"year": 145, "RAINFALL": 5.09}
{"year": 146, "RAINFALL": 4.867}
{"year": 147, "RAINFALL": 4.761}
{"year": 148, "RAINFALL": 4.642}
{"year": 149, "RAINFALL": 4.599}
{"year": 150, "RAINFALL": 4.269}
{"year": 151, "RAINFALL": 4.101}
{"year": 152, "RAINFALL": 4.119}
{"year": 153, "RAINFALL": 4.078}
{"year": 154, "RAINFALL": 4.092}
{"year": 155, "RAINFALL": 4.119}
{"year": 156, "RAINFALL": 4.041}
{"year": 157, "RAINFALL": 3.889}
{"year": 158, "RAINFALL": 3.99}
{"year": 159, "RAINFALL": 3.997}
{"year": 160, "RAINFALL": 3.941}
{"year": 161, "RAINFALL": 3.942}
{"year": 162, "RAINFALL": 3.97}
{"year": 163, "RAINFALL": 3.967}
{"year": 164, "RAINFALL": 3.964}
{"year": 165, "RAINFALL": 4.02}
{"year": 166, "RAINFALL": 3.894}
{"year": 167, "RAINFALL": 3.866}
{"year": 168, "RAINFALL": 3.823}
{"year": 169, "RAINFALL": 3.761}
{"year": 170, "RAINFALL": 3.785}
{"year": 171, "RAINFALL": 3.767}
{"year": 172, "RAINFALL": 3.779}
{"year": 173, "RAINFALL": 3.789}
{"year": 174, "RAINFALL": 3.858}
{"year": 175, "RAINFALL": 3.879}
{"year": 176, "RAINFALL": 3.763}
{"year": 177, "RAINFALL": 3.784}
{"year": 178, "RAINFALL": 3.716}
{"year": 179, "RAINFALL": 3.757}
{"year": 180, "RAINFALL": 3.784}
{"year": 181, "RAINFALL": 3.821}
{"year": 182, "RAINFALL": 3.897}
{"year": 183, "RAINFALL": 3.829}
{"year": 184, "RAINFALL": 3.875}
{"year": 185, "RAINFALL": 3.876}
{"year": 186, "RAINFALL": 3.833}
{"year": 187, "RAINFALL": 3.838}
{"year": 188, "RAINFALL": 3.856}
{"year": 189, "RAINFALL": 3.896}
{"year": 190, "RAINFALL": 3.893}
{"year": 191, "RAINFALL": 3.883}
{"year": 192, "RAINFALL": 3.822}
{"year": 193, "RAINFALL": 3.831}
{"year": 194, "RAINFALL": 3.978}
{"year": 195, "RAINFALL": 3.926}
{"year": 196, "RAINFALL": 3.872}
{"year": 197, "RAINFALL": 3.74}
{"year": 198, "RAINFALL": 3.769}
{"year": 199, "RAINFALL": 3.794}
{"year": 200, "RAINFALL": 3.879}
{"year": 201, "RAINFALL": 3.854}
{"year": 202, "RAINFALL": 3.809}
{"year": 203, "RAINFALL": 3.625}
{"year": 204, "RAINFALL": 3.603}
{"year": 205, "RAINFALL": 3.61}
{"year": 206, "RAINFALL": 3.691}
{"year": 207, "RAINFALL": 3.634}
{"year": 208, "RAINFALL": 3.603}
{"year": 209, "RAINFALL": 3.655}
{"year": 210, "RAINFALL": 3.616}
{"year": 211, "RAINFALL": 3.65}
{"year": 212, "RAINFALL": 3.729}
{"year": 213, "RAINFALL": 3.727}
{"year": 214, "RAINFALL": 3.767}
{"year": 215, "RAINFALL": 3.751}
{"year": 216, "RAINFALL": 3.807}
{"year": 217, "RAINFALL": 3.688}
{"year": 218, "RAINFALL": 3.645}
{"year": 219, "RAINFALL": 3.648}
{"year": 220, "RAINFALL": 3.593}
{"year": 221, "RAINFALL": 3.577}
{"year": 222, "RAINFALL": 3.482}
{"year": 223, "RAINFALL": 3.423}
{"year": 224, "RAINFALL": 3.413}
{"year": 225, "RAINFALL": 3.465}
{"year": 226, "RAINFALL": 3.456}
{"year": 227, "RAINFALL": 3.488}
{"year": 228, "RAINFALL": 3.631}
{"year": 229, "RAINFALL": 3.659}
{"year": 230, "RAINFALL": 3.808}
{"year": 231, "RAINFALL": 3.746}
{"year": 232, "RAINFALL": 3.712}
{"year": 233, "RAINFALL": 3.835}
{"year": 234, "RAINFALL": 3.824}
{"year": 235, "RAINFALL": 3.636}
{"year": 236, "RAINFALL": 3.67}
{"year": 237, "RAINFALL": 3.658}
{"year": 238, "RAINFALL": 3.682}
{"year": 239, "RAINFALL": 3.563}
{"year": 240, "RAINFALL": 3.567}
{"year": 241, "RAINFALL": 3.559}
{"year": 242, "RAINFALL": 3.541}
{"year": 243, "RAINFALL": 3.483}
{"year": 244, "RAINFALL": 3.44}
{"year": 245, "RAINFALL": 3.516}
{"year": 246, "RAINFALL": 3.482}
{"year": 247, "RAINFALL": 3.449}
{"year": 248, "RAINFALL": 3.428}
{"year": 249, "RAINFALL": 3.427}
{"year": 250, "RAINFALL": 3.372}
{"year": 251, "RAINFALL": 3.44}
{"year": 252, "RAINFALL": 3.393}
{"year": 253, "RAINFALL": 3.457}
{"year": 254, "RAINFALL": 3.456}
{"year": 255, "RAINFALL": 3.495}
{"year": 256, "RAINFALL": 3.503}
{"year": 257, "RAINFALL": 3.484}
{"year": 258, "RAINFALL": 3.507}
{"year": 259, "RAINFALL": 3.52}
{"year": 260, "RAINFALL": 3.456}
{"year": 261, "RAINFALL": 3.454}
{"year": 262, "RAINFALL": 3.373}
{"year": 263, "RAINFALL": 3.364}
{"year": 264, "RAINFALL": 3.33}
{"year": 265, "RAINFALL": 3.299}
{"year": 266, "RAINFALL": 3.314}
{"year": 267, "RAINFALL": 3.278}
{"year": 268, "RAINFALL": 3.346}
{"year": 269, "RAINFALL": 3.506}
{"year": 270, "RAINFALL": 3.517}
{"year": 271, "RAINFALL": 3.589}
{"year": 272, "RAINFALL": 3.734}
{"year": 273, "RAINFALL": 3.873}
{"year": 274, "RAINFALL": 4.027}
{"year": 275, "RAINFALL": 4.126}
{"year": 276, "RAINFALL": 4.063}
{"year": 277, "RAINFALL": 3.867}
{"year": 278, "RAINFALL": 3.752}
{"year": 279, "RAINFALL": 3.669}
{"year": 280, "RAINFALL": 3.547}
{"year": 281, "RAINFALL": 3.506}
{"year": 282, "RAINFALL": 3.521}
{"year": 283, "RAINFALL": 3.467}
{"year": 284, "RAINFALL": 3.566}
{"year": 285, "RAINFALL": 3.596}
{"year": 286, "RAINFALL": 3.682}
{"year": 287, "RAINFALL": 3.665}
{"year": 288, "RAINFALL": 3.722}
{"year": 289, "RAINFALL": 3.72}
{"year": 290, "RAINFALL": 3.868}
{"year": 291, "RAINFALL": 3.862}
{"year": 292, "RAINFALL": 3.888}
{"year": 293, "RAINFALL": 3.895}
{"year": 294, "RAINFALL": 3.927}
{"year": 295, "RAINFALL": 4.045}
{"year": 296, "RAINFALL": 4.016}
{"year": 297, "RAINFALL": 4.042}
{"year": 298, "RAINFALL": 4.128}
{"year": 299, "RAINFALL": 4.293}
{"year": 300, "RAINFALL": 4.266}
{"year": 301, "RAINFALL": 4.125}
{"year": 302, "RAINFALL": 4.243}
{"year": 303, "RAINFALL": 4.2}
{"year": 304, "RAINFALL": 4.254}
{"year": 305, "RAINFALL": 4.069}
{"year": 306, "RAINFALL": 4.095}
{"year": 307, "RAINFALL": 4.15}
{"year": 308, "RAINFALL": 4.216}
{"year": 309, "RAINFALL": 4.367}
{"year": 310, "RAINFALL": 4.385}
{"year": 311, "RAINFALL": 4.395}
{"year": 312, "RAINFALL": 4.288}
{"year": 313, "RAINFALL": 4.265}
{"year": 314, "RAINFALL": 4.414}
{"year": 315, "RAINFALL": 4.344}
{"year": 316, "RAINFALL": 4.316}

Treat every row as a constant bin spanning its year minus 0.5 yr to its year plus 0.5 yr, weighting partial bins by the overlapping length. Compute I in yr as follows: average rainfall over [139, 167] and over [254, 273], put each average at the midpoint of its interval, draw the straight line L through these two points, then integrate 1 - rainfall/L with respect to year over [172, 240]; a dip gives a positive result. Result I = 3.15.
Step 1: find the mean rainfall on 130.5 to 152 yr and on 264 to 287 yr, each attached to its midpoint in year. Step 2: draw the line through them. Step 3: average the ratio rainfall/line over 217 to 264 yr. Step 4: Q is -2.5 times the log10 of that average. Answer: 0.10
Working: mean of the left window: 4.55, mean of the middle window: 3.54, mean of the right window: 3.62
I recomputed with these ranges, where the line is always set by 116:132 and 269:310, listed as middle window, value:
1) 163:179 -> 1.8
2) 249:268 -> 2.8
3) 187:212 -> 2.7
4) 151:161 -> 0.8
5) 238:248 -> 1.4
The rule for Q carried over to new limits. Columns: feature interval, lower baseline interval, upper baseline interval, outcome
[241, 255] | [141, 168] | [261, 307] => 0.14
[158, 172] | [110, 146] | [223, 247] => 0.09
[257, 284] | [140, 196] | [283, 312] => 0.13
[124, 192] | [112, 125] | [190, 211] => 0.01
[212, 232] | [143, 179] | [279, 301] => 0.10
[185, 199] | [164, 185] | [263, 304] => -0.01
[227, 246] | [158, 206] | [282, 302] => 0.07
